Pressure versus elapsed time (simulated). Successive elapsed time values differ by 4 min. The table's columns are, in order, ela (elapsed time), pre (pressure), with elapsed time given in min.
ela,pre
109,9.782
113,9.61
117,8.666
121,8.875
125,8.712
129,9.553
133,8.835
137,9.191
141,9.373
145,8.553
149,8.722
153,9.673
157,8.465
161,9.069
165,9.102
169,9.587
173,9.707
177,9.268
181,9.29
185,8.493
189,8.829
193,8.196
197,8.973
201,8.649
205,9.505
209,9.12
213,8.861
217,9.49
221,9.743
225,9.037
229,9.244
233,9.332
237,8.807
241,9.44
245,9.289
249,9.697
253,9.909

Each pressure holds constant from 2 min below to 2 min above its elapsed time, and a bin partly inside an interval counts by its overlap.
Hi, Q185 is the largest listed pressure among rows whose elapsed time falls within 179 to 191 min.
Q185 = 9.29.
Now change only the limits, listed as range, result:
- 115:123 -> 8.875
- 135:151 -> 9.373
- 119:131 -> 9.553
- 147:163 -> 9.673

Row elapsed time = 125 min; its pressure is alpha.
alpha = 8.712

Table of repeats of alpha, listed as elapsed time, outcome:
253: 9.909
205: 9.505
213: 8.861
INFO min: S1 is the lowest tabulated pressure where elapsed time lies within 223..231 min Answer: 9.037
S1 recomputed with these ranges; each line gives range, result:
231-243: 8.807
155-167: 8.465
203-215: 8.861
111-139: 8.666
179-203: 8.196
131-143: 8.835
